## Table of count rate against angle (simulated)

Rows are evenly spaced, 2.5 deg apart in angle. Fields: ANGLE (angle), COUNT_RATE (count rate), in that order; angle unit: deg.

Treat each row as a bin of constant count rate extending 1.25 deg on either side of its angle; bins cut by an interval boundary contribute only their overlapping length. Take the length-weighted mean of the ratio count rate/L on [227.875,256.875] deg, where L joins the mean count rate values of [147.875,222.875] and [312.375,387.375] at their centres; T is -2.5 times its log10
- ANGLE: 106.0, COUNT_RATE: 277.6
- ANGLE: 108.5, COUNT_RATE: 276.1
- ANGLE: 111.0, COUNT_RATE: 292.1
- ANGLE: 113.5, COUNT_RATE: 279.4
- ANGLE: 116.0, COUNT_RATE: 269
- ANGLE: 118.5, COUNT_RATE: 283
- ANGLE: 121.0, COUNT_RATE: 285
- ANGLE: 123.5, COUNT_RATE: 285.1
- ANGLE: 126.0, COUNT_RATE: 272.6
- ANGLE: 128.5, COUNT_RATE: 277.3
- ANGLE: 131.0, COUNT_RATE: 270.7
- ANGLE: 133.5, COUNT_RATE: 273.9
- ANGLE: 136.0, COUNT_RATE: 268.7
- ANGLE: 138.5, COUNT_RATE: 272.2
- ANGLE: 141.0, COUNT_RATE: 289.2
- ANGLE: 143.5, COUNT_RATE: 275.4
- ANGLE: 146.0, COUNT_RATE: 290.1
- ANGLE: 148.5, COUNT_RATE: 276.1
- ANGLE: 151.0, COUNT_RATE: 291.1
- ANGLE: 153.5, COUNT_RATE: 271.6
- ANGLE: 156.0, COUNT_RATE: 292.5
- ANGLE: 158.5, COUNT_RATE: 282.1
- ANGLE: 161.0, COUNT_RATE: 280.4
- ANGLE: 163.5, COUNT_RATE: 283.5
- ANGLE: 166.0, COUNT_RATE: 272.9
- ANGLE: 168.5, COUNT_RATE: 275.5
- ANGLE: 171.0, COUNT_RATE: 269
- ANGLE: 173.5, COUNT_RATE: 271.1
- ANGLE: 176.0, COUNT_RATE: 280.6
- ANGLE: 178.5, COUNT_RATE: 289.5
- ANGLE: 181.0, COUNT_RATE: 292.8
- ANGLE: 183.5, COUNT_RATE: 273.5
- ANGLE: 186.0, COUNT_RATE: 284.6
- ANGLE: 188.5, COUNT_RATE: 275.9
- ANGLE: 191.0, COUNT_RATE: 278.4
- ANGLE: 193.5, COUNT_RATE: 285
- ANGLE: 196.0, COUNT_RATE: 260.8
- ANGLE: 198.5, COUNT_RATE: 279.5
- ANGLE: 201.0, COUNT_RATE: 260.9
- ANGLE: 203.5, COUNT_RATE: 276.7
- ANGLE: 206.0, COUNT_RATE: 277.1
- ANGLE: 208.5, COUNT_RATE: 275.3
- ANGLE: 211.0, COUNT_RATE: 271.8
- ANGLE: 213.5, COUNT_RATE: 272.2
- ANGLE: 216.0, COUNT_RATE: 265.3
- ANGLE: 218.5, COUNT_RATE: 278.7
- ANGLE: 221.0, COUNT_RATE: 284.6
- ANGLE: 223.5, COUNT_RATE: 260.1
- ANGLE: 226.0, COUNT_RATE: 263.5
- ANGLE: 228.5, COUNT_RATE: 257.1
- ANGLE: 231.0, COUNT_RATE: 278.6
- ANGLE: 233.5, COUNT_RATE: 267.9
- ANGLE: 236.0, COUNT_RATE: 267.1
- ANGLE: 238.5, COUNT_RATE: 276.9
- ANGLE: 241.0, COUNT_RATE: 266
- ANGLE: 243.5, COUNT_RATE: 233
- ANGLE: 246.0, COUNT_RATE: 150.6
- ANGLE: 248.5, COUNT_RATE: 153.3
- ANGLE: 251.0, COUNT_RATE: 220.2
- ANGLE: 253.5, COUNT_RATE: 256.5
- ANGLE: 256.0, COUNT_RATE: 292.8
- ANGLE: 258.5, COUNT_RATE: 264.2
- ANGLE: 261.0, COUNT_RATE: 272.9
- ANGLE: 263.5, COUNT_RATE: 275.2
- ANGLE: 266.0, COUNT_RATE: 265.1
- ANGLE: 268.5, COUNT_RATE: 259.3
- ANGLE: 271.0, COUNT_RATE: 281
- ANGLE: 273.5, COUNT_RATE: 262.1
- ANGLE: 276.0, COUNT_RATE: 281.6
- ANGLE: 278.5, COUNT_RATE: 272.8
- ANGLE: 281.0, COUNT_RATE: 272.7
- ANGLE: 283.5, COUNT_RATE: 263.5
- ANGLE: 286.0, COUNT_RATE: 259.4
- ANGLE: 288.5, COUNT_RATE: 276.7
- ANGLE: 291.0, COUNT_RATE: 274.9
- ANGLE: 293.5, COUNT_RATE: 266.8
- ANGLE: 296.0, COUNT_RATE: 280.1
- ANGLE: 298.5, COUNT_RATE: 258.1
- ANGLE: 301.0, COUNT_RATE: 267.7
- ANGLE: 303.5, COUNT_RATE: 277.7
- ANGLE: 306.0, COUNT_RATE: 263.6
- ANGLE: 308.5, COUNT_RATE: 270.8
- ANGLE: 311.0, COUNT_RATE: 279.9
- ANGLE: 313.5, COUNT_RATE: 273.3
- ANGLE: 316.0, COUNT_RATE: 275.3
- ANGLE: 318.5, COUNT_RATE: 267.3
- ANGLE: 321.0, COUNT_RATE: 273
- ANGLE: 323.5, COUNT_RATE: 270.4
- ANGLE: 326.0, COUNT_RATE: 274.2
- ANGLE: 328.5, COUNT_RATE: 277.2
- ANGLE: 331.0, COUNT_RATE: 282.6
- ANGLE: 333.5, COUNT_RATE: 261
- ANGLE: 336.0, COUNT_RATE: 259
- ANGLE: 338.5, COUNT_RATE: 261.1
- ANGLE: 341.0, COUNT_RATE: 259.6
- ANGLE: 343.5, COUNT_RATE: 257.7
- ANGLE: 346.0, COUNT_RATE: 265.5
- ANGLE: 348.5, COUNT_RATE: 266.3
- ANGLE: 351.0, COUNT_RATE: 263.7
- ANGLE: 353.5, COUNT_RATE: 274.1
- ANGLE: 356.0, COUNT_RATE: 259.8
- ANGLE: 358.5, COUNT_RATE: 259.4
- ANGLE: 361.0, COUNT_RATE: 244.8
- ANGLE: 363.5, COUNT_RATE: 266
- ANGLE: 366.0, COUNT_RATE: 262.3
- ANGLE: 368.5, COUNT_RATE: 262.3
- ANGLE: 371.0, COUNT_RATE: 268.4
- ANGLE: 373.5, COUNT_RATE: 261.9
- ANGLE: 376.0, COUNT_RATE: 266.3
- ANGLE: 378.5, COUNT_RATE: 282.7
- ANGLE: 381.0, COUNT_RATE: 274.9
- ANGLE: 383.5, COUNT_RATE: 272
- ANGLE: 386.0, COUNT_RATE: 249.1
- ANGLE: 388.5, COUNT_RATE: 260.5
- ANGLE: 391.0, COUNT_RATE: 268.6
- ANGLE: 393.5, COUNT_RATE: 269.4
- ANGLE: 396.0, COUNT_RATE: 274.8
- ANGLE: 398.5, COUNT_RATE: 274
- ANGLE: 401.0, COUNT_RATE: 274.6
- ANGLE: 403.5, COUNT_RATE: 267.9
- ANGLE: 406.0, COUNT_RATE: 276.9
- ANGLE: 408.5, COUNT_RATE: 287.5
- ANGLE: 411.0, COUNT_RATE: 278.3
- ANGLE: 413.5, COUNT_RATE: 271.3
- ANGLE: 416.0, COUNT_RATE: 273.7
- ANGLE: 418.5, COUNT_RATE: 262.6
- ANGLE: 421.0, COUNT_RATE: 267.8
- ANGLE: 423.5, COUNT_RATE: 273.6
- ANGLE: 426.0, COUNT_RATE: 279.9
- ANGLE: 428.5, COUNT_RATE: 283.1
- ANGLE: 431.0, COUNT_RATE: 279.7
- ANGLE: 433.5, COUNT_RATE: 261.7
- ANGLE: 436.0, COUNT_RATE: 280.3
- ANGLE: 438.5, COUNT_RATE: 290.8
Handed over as 0.132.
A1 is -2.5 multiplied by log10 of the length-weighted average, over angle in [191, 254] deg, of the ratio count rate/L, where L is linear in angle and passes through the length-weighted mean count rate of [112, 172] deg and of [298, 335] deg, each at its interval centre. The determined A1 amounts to 0.07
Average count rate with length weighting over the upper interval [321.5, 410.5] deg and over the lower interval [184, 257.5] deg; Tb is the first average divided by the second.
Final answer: 1.0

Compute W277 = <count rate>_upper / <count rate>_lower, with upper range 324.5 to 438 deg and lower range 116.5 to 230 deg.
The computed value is 1.0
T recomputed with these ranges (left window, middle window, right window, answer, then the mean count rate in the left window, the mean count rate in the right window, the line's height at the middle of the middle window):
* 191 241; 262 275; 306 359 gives 0.00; 272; 268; 270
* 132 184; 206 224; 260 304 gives 0.01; 280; 270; 275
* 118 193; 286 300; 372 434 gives 0.02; 279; 272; 275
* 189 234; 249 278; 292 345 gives 0.03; 272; 269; 271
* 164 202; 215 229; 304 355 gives 0.02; 277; 269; 275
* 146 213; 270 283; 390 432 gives 0.01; 278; 274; 277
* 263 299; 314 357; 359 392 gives 0.00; 270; 264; 267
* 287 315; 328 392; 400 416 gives 0.04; 272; 276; 274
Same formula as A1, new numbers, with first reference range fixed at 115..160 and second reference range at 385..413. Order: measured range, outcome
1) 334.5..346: 0.053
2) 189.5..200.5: 0.010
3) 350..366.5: 0.045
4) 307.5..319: 0.000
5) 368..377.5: 0.027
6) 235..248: 0.183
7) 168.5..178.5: 0.009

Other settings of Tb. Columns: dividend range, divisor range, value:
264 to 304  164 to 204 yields 0.98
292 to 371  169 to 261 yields 1.01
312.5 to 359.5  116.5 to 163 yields 0.96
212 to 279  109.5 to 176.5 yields 0.93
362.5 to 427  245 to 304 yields 1.04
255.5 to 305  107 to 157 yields 0.97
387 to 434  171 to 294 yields 1.03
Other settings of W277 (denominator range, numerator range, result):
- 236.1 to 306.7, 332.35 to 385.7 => 1.02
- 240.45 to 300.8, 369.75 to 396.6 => 1.04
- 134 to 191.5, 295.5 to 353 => 0.96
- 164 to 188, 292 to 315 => 0.97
